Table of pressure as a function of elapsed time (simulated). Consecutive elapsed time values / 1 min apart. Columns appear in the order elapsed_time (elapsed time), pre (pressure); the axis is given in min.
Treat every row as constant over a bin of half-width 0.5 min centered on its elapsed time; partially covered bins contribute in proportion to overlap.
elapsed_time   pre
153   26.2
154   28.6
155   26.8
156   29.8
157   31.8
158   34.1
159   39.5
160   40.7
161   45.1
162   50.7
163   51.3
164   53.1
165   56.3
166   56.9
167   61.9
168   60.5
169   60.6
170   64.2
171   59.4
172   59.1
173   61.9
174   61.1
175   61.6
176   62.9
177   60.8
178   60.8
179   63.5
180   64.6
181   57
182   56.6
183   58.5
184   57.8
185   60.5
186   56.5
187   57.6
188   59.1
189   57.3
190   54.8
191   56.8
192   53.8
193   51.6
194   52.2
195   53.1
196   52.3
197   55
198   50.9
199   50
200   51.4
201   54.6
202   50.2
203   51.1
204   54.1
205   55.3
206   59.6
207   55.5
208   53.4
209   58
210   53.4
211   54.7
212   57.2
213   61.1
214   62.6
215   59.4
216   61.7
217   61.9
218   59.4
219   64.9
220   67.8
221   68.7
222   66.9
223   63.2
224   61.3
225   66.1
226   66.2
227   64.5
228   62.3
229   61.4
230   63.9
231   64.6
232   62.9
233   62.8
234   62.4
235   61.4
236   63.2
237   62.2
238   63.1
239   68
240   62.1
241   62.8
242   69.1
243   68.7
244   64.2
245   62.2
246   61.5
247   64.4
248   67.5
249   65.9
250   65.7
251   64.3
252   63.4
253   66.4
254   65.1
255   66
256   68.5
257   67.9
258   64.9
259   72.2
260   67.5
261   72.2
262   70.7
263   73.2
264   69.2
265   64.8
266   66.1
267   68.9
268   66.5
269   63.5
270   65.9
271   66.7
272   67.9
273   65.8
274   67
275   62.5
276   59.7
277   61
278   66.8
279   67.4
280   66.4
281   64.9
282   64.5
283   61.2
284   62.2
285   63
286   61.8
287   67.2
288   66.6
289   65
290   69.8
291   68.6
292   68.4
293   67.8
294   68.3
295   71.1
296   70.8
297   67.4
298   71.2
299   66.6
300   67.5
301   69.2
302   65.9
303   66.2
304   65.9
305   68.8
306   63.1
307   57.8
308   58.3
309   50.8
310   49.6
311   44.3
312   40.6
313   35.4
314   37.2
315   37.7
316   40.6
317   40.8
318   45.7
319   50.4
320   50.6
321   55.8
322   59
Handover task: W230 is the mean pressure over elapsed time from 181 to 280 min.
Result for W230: 61.9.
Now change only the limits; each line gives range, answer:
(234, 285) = 65.6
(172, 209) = 56.6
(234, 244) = 64.4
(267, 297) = 65.9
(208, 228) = 61.8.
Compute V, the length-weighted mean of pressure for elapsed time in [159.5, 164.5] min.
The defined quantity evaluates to 48.2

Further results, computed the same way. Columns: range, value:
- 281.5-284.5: 62.6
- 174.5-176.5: 62.2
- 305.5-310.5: 55.9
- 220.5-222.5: 67.8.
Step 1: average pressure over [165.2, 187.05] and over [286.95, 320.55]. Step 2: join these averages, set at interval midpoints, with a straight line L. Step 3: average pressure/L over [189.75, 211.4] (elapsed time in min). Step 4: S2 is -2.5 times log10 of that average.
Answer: 0.12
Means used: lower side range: 60.2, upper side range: 58.6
